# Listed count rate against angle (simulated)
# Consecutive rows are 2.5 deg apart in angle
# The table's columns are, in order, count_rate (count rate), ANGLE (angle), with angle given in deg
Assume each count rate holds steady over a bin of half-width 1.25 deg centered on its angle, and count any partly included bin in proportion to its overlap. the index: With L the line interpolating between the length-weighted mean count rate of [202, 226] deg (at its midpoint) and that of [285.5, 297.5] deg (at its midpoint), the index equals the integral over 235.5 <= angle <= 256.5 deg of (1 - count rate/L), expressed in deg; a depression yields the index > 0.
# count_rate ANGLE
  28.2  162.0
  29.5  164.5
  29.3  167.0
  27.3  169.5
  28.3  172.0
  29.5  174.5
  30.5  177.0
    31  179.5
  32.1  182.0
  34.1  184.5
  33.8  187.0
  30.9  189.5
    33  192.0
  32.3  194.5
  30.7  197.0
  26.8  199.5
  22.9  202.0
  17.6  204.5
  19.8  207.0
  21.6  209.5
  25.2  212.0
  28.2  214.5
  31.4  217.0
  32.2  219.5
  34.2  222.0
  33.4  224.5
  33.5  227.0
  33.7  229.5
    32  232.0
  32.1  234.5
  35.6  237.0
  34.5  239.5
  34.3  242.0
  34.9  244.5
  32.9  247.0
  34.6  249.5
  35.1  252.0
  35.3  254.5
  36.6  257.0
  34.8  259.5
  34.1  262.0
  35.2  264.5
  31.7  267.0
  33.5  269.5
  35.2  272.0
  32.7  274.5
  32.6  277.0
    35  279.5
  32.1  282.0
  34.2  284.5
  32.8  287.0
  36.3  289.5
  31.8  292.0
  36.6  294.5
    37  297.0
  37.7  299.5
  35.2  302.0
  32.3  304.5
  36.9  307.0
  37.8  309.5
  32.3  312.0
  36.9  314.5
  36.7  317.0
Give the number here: -3.2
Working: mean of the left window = 26.9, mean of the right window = 34.8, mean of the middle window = 34.7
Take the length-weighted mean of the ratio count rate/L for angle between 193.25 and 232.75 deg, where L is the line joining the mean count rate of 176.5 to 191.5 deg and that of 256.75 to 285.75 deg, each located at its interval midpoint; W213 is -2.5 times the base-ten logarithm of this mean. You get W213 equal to 0.15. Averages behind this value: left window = 32.2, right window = 33.9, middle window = 28.4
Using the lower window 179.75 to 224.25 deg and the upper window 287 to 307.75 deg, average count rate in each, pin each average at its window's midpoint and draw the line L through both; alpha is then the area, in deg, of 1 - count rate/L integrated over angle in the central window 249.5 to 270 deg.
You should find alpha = -1.2 deg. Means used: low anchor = 28.8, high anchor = 35.3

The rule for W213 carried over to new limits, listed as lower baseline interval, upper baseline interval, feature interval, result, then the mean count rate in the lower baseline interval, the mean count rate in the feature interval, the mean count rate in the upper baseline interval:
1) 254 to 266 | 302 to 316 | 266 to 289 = 0.06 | 35.1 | 33.4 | 35.3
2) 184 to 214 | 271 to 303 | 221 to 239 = -0.13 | 27.2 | 33.5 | 34.5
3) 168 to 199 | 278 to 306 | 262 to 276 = 0.01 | 31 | 33.7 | 34.6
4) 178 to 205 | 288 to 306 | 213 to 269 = -0.04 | 29.9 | 33.6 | 35.3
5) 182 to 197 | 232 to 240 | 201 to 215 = 0.43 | 32.6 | 22.2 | 33.7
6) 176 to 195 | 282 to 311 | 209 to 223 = 0.14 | 32.2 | 29.1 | 35.2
